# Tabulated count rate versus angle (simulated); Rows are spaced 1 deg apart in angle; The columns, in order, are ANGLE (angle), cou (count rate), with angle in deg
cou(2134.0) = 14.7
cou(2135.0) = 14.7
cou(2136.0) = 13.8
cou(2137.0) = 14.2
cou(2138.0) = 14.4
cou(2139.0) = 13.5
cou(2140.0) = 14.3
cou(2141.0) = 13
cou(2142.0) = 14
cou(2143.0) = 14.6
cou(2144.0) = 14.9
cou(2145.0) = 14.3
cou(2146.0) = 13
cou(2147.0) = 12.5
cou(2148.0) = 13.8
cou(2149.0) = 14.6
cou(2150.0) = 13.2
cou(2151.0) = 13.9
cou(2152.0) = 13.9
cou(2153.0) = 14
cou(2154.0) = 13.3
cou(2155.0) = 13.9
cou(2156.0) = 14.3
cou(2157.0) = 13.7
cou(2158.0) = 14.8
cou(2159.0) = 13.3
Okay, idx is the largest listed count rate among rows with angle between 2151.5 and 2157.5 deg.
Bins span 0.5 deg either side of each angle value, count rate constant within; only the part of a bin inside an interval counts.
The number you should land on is 14.3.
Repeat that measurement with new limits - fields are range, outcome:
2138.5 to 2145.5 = 14.9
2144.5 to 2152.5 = 14.6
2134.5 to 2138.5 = 14.7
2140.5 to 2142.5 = 14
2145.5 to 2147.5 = 13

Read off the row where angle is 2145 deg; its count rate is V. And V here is 14.3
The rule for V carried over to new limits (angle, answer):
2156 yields 14.3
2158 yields 14.8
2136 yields 13.8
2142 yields 14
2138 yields 14.4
